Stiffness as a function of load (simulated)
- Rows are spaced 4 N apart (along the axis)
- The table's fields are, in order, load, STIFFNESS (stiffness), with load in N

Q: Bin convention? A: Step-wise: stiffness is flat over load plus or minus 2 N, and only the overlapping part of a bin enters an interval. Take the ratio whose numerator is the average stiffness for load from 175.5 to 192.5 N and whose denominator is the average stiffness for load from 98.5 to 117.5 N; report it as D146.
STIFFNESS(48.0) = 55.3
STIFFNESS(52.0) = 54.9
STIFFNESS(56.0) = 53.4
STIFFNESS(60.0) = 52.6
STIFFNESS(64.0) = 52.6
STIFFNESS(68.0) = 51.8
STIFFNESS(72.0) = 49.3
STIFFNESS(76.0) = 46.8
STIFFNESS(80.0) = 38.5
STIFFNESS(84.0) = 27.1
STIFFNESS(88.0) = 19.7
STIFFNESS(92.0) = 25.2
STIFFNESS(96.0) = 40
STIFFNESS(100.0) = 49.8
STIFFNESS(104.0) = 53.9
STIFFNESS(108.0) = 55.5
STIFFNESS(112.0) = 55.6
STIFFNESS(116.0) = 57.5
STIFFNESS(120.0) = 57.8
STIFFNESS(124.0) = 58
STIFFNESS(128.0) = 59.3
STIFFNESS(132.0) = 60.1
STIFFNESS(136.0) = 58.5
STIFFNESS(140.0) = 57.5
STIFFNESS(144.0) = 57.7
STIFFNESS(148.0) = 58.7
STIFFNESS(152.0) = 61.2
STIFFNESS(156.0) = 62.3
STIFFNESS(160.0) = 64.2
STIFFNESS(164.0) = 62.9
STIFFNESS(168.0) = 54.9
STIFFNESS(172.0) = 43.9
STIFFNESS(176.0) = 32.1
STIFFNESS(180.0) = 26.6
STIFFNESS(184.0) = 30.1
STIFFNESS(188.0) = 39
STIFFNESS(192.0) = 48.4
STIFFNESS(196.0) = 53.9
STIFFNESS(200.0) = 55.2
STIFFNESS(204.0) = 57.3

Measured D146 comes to 0.63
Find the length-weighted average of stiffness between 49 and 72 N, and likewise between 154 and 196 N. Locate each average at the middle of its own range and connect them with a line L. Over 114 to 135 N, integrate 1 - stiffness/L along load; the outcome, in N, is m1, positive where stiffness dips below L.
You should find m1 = -3.86 N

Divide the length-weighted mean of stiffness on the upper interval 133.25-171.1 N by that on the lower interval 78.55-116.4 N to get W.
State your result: 1.4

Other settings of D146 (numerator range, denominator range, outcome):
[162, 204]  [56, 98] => 1.11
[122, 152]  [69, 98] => 1.64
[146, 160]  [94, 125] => 1.15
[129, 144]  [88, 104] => 1.54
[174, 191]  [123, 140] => 0.56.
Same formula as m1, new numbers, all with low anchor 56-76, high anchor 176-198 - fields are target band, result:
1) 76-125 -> 2.8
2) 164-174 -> -2.8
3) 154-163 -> -4.6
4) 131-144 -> -4.3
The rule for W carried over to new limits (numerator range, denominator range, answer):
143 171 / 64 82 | 1.26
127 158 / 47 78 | 1.14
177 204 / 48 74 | 0.82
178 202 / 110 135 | 0.73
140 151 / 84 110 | 1.47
